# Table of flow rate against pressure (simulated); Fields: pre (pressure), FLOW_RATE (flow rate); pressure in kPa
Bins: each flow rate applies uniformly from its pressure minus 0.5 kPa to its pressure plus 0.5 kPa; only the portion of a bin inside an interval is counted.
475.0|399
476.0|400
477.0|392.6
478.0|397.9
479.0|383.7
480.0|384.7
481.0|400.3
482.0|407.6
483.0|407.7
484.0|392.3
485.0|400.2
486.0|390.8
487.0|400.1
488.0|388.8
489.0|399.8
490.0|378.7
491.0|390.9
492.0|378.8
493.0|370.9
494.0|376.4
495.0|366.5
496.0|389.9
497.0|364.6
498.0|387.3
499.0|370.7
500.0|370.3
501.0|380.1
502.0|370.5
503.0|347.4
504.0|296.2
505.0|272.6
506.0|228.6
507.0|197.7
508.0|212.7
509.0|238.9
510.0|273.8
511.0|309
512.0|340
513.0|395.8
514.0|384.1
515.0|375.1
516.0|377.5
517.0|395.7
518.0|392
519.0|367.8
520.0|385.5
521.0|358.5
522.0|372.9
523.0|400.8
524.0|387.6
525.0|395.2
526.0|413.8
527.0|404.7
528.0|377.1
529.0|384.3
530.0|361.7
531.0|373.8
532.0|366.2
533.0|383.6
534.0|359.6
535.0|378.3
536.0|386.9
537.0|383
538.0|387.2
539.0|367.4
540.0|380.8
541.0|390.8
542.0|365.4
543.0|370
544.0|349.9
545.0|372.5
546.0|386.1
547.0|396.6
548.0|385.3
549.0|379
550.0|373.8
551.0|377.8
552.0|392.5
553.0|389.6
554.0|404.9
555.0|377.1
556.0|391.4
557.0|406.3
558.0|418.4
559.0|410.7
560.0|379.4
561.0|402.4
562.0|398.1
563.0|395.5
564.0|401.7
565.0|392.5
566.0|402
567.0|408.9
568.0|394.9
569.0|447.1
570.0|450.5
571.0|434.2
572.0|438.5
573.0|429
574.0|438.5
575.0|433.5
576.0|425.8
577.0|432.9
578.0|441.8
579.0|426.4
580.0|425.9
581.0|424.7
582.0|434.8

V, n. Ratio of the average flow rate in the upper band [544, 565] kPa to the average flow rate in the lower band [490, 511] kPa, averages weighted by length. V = 1.18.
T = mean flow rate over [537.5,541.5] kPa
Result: 382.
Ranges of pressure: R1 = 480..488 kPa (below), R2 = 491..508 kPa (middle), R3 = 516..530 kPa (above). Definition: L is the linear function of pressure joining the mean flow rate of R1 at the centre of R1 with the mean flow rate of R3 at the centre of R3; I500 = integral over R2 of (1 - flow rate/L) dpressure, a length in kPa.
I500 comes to 2.3 kPa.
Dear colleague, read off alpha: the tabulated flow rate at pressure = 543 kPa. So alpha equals 370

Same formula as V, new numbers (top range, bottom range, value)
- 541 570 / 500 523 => 1.18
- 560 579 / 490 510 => 1.26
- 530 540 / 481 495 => 0.96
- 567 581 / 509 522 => 1.20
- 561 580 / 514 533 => 1.10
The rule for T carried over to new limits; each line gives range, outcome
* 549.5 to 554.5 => 388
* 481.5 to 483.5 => 408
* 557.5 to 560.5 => 403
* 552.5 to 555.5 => 391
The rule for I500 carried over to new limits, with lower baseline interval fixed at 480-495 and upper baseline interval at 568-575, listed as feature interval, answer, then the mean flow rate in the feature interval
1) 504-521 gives 3.47 kPa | 322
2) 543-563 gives 1.75 kPa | 389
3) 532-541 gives 0.84 kPa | 378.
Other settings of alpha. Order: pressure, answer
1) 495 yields 366.5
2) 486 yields 390.8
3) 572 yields 438.5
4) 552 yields 392.5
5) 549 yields 379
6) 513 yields 395.8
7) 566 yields 402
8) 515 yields 375.1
